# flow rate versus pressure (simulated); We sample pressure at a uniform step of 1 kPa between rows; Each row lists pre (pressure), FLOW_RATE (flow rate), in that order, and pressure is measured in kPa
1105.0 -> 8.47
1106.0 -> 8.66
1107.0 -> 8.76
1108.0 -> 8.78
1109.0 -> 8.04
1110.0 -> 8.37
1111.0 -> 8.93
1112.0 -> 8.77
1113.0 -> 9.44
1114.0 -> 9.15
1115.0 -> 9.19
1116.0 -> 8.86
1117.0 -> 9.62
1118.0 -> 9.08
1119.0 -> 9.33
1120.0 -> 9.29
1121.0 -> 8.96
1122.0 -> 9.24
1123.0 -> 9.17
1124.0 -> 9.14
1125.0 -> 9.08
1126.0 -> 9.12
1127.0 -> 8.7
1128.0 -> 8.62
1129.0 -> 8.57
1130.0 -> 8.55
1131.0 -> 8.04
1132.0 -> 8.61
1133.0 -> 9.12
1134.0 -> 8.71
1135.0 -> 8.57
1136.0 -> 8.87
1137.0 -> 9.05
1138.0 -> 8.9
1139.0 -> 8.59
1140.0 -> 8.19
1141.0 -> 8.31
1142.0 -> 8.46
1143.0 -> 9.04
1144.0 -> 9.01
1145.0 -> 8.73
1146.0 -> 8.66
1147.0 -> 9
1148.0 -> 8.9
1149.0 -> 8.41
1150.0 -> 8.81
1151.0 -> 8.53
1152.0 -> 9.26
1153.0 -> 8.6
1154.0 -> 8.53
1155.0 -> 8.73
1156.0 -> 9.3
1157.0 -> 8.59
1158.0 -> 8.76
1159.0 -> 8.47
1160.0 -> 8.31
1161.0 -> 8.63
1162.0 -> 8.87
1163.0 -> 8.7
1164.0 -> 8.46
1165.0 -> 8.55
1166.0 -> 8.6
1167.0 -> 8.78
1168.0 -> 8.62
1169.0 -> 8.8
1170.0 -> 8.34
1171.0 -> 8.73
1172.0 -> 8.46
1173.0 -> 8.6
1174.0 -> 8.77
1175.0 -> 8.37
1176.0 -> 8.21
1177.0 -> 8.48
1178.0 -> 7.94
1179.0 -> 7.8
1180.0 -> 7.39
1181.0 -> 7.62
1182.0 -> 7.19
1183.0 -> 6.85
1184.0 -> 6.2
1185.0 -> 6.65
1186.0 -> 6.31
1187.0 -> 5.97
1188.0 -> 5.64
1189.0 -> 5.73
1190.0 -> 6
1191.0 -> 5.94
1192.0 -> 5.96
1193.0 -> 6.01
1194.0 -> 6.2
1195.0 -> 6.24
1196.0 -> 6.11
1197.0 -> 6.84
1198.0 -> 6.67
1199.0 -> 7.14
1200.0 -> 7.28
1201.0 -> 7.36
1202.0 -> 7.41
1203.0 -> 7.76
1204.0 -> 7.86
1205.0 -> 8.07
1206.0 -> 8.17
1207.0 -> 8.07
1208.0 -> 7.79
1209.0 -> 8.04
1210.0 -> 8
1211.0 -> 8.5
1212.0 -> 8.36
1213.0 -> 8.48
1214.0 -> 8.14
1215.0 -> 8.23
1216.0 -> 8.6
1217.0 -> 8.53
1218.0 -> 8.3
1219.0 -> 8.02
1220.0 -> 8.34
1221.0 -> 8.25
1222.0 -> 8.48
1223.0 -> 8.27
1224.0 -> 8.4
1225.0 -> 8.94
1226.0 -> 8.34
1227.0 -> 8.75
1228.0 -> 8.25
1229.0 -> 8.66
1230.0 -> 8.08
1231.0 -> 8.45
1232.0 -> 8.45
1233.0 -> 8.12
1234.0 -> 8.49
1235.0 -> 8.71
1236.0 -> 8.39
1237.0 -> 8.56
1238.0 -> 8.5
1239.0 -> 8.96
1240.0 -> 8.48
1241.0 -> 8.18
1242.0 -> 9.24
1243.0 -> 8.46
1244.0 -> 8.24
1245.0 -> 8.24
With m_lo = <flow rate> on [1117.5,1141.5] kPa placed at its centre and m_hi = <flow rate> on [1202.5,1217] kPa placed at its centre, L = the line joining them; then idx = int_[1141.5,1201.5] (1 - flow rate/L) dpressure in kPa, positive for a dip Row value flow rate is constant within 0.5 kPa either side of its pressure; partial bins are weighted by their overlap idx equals 4.5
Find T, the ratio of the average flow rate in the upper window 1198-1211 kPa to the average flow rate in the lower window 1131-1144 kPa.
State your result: 0.9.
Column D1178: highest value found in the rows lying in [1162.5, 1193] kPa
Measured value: 8.8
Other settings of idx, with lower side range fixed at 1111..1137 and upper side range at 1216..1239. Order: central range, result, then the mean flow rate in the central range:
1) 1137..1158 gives 0.24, 8.74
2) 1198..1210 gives 1.21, 7.69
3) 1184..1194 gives 3.00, 6.04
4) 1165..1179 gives 0.36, 8.49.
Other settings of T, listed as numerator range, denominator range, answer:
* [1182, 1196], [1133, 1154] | 0.71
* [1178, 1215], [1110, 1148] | 0.80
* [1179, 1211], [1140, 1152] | 0.80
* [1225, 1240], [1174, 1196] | 1.24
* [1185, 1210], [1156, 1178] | 0.80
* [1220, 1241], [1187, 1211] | 1.21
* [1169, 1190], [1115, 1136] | 0.84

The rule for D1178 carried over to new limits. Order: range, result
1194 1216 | 8.6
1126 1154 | 9.26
